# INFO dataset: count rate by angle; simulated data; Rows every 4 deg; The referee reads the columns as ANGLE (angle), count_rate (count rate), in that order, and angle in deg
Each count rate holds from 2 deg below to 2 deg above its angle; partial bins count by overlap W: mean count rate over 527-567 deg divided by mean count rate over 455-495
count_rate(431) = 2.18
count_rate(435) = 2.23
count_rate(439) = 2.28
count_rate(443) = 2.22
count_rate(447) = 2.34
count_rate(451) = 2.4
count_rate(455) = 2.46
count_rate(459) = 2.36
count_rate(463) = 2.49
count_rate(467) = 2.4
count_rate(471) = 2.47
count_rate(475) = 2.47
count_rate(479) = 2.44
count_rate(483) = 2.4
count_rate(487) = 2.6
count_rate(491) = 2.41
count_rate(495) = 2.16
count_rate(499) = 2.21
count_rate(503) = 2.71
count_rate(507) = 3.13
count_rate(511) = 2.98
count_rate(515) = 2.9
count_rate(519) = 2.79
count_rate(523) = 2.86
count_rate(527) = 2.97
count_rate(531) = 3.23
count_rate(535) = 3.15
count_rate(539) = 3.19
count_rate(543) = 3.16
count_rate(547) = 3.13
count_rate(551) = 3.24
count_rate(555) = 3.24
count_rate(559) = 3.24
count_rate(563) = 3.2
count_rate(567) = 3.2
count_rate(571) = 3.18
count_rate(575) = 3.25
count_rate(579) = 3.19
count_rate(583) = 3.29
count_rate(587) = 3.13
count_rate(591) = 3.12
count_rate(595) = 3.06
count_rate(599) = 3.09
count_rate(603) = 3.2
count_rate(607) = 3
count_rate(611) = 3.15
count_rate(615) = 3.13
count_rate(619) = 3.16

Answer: 1.31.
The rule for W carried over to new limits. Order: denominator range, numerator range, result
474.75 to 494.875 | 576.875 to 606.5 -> 1.29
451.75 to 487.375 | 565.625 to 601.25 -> 1.30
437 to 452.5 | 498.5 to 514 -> 1.22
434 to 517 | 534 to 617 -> 1.28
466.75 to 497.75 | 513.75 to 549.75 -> 1.26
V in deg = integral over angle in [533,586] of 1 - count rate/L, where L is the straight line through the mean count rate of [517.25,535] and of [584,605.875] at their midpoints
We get -2.6 deg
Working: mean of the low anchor 2.99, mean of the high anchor 3.12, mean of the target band 3.2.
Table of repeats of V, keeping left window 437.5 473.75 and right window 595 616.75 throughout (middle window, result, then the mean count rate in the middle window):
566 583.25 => -1.5 deg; 3.22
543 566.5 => -2.8 deg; 3.21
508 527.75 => -1.6 deg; 2.91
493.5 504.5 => 1.0 deg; 2.35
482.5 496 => 0.7 deg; 2.41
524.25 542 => -2.4 deg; 3.12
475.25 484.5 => 0.3 deg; 2.43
